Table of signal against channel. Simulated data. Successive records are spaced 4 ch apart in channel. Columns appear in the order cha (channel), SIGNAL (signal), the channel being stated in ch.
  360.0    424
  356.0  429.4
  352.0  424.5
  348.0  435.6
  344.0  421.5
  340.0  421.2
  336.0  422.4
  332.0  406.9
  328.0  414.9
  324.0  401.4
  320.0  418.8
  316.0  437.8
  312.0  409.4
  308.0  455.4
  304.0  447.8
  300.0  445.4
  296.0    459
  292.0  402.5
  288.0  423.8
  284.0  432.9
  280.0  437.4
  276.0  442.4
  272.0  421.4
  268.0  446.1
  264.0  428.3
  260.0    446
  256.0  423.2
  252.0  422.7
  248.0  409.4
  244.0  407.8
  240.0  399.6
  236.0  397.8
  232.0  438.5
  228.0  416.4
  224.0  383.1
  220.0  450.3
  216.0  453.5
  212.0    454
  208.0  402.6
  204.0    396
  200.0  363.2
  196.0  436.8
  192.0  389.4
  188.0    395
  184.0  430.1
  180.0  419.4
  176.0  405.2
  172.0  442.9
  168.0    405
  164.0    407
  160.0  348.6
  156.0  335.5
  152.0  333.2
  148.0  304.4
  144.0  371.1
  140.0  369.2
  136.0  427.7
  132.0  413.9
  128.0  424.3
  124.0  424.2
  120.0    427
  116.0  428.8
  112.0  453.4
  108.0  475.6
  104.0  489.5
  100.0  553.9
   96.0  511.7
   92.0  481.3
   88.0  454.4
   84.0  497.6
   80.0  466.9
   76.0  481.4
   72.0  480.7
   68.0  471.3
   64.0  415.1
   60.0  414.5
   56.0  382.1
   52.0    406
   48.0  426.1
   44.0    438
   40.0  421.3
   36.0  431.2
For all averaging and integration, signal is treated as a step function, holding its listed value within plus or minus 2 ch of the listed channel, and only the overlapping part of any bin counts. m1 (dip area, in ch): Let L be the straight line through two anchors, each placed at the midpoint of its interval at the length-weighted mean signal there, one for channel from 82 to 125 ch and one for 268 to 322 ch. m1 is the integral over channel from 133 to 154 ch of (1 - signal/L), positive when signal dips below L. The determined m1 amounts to 4.59 ch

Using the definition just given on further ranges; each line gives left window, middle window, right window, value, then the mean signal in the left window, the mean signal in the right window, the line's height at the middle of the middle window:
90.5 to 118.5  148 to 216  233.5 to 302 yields 8.9 ch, 484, 426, 457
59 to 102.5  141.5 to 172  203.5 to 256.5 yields 5.7 ch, 477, 419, 447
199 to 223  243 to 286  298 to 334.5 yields -0.6 ch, 421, 426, 424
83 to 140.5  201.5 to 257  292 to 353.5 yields 2.9 ch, 457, 427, 440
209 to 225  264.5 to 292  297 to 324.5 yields 0.2 ch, 436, 433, 435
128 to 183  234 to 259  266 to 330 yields 0.2 ch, 386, 431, 415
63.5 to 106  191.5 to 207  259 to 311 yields 2.0 ch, 485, 437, 457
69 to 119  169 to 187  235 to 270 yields 1.1 ch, 480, 421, 449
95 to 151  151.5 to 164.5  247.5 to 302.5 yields 2.4 ch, 431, 432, 431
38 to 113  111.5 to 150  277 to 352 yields 4.2 ch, 459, 428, 452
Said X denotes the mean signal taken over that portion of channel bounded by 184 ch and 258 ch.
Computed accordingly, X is 414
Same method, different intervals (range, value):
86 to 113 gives 490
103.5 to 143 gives 430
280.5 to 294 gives 422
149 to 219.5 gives 401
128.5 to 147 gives 393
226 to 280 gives 424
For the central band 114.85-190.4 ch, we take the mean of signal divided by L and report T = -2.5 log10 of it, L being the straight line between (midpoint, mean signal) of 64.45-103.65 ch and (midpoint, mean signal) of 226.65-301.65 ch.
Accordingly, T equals 0.17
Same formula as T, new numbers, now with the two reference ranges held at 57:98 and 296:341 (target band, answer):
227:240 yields 0.065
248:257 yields 0.045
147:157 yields 0.361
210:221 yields -0.023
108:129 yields 0.055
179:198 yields 0.086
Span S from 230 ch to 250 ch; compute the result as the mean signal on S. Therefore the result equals 411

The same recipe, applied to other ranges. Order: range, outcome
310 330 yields 416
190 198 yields 413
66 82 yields 475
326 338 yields 415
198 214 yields 404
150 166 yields 356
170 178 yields 424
